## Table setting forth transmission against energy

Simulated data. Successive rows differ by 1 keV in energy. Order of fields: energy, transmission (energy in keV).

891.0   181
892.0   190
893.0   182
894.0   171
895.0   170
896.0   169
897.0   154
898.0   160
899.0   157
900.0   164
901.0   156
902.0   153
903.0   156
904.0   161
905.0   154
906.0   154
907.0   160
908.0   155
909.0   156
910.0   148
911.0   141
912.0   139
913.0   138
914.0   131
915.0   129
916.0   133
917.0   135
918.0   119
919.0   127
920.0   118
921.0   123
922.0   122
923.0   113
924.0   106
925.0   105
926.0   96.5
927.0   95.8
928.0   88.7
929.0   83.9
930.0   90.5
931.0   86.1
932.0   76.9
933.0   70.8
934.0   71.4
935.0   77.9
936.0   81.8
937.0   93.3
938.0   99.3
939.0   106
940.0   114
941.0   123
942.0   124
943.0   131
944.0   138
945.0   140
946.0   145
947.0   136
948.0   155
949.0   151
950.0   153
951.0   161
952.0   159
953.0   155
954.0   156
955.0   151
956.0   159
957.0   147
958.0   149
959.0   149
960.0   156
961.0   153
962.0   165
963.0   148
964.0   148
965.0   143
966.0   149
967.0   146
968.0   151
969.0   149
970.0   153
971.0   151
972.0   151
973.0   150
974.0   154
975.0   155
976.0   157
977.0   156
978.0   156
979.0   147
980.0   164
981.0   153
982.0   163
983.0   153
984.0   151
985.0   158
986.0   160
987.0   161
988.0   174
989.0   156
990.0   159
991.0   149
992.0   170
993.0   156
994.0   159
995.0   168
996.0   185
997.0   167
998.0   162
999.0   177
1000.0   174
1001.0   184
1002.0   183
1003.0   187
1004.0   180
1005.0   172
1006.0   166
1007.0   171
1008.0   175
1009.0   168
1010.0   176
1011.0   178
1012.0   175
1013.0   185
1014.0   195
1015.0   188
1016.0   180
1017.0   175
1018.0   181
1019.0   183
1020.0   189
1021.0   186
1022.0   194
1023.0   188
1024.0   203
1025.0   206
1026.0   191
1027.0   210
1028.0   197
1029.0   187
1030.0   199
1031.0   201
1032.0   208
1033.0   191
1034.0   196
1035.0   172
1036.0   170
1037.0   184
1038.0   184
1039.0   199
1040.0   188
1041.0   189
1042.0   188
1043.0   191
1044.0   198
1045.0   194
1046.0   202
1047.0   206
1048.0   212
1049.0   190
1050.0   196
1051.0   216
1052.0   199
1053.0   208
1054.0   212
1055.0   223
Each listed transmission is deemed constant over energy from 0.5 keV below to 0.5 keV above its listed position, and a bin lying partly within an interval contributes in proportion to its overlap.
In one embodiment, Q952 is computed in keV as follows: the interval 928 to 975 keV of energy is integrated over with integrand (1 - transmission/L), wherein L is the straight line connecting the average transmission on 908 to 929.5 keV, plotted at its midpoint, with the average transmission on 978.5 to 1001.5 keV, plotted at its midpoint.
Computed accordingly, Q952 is 3.2 keV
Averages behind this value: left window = 122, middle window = 132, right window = 163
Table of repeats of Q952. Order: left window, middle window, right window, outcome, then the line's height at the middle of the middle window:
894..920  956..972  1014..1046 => 1.7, 168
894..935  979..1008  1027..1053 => 0.7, 170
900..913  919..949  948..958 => 8.8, 154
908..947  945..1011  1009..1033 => -2.0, 155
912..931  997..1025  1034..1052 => -1.4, 172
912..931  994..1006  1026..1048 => -0.5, 168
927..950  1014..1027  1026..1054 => -0.8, 179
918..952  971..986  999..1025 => -0.3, 152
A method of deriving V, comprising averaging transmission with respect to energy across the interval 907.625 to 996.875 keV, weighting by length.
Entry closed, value 138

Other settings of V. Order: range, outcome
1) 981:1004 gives 166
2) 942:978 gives 150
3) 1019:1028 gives 195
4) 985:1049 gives 182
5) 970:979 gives 153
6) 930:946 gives 103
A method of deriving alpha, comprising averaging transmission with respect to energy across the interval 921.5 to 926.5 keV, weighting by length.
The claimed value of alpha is 108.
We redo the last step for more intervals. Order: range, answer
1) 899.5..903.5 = 157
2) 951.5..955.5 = 155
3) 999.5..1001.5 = 179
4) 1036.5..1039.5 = 189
